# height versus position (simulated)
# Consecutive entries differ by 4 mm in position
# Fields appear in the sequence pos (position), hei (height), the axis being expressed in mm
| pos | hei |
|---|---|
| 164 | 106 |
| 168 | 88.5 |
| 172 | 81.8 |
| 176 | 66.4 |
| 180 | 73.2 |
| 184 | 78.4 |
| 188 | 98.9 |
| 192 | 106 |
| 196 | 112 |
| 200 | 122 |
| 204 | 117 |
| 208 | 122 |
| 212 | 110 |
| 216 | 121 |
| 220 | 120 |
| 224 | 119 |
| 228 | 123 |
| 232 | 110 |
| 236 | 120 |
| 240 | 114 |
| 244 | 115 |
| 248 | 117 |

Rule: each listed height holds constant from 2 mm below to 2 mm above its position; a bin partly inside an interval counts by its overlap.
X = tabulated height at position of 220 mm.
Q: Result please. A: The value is 120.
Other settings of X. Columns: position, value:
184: 78.4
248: 117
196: 112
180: 73.2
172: 81.8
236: 120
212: 110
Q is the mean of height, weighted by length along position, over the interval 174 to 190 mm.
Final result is 79.2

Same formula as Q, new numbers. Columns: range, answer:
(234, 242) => 117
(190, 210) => 116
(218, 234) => 118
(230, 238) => 115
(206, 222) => 118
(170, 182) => 73.8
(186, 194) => 102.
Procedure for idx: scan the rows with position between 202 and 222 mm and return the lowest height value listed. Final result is 110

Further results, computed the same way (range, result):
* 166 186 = 66.4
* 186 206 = 98.9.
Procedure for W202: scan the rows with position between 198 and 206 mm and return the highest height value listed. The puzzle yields 122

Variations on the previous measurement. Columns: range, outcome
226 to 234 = 123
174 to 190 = 98.9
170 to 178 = 81.8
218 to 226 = 120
